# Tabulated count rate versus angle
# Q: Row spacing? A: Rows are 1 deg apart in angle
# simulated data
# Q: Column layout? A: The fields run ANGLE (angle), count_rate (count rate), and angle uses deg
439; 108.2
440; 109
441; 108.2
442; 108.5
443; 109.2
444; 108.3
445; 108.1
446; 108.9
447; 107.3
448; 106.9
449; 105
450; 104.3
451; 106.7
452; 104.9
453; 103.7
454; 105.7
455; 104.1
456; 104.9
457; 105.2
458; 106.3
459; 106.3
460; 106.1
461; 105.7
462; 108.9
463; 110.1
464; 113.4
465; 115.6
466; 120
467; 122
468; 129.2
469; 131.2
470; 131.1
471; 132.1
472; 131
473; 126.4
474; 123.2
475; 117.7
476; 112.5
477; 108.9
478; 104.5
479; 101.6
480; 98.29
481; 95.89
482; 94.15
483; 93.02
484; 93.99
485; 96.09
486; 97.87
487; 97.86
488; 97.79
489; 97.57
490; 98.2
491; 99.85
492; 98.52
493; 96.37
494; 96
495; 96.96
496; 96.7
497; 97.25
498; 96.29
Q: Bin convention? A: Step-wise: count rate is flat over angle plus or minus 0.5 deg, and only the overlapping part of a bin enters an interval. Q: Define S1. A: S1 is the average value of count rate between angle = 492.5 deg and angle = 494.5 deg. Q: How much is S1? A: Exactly 96.2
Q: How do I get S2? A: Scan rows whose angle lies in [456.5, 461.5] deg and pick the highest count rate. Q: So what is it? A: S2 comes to 106.3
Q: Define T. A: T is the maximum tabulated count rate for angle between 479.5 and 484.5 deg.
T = 98.29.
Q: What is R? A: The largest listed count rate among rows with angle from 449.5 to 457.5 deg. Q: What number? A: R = 106.7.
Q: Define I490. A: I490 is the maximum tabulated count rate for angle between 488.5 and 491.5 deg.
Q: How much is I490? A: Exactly 99.85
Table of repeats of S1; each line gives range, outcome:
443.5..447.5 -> 108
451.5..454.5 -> 105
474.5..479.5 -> 109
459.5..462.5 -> 107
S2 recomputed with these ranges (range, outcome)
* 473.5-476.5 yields 123.2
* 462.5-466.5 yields 120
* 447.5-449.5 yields 106.9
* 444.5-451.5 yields 108.9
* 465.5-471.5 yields 132.1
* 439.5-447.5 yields 109.2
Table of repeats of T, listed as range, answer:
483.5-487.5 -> 97.87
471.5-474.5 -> 131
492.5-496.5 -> 96.96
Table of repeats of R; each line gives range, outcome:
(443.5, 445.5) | 108.3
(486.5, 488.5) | 97.86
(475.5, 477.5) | 112.5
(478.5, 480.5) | 101.6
